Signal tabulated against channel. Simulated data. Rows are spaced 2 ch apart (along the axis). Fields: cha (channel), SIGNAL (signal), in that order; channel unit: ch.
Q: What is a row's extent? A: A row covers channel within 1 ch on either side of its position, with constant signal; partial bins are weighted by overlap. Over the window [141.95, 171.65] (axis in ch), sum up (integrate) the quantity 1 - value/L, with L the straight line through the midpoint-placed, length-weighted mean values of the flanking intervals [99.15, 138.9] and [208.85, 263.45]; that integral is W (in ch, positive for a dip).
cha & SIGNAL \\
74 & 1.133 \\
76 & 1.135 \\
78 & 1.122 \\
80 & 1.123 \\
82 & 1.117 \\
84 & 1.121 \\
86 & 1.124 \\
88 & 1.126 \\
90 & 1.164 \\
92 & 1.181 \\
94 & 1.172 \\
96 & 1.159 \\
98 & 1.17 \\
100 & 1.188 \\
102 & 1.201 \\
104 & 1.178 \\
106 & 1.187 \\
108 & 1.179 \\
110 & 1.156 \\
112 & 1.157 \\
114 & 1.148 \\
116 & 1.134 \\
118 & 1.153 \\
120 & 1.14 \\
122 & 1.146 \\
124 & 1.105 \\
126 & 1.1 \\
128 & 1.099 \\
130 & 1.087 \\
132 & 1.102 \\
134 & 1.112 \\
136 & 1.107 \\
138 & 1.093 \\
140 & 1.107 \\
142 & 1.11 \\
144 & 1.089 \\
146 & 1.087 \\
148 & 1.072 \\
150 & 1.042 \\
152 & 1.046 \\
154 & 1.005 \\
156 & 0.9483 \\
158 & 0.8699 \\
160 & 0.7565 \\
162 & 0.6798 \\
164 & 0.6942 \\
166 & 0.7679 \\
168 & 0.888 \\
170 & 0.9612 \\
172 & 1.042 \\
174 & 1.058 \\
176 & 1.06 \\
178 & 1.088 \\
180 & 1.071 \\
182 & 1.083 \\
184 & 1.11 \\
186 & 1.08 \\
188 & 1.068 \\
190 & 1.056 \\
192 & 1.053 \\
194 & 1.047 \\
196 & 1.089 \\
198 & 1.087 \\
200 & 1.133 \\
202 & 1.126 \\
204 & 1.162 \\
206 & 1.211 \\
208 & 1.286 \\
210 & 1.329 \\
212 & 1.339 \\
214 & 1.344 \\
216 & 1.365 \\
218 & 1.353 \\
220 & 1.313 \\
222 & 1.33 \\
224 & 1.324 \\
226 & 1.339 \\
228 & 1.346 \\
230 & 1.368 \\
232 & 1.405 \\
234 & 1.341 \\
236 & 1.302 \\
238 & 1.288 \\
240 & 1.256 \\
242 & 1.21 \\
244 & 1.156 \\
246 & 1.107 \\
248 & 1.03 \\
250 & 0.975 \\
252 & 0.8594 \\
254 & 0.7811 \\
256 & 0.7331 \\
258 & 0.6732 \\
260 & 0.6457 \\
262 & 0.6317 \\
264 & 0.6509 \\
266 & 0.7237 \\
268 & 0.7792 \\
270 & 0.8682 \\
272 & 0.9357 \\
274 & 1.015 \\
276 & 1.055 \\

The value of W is 5.5 ch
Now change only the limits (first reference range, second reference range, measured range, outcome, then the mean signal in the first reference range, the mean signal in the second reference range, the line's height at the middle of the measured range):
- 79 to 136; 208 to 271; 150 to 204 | 6.0 ch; 1.14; 1.11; 1.12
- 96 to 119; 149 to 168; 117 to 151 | -3.1 ch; 1.17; 0.869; 1.01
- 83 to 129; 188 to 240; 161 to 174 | 3.8 ch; 1.15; 1.25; 1.21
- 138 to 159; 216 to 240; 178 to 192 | 1.2 ch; 1.04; 1.33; 1.18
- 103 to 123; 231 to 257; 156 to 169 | 4.0 ch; 1.16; 1.11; 1.14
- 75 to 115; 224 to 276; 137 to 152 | 0.4 ch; 1.16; 1.02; 1.11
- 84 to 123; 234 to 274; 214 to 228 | -5.0 ch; 1.16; 0.939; 0.988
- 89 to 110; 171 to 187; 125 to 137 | 0.4 ch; 1.18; 1.07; 1.14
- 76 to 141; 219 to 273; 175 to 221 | -3.7 ch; 1.14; 1.05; 1.08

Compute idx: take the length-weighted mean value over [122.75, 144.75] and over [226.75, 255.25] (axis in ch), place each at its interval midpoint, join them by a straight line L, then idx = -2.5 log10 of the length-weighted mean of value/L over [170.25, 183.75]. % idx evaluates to 0.065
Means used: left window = 1.1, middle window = 1.06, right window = 1.17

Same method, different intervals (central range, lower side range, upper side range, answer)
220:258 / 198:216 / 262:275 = -0.14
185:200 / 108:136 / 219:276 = 0.01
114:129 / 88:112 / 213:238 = 0.07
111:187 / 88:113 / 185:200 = 0.08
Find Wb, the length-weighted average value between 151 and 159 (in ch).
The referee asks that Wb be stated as 0.967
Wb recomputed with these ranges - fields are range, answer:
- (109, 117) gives 1.15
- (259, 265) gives 0.643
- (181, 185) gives 1.1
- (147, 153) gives 1.05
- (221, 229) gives 1.33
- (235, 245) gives 1.24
